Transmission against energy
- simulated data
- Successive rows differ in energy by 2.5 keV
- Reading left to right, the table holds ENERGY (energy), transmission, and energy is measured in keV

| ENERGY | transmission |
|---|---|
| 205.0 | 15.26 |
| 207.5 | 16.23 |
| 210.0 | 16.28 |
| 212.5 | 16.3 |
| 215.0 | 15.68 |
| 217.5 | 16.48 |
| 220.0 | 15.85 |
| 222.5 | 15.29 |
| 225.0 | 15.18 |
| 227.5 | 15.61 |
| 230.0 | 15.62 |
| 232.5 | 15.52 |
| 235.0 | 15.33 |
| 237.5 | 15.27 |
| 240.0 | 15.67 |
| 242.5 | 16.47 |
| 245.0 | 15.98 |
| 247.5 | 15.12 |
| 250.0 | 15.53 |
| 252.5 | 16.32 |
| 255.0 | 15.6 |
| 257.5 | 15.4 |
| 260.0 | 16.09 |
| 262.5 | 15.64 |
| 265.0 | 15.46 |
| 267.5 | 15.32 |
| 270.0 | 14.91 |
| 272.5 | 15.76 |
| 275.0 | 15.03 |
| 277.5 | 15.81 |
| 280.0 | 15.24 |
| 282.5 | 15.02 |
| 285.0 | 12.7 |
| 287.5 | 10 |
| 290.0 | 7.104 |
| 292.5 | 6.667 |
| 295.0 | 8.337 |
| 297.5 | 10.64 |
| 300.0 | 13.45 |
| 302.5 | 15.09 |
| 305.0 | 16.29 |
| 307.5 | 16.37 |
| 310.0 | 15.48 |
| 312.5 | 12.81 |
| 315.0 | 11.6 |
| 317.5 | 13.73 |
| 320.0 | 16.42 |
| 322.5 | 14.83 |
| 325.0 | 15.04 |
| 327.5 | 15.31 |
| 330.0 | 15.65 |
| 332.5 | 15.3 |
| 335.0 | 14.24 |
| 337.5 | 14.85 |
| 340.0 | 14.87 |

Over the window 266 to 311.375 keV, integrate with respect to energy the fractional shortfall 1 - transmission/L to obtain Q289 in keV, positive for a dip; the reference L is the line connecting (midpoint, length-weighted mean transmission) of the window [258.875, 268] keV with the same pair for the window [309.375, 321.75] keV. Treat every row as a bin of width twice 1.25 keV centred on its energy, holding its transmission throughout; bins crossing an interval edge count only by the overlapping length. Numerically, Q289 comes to 4.7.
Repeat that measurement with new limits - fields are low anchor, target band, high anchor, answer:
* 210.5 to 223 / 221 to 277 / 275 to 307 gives -4.6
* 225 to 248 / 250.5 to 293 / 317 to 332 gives 3.6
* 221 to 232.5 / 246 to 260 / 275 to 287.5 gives -0.7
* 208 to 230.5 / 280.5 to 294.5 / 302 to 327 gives 4.3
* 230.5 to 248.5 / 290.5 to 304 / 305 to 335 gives 3.9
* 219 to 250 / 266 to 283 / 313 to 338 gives -0.2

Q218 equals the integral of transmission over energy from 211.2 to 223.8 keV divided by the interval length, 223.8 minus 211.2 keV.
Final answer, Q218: 15.9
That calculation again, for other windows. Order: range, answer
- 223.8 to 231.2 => 15.5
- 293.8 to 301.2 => 10.8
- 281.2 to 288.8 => 12.6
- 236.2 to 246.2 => 15.8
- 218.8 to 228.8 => 15.5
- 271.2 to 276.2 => 15.4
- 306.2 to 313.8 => 14.9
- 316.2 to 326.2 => 15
